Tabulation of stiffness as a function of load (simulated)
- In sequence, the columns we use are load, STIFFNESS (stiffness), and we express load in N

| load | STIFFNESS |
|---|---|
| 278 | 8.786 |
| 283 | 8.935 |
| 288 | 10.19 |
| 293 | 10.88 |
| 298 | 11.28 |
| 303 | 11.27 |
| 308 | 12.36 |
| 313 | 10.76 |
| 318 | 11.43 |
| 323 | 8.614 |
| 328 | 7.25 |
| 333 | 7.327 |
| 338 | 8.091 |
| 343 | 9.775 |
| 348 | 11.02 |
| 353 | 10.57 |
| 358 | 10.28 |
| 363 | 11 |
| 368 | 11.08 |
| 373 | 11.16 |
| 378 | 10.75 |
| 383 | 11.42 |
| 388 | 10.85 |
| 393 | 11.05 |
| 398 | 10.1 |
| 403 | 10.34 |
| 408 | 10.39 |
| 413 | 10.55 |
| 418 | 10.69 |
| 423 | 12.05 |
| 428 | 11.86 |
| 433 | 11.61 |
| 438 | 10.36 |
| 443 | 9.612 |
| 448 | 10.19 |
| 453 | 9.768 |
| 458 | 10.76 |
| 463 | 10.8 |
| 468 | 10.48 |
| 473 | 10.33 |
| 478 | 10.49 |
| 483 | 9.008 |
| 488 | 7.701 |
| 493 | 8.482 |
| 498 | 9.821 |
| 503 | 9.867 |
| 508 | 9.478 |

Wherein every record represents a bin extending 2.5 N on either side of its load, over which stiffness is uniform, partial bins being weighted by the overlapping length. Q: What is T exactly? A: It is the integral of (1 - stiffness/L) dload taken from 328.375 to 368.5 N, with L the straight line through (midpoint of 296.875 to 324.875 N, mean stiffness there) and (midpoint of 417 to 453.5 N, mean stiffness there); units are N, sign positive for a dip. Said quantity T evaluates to 4.6 N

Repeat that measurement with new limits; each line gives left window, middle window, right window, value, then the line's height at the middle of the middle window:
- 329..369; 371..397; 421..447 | -1.81 N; 10.3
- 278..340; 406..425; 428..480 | -1.05 N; 10.3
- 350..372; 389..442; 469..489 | -3.33 N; 10.2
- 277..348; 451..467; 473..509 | -1.78 N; 9.42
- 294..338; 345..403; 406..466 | -2.75 N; 10.3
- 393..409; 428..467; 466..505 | -2.49 N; 9.9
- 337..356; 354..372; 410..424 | -0.98 N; 10.2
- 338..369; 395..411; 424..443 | 0.79 N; 10.8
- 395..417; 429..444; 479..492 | -1.61 N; 9.71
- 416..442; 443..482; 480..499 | -1.94 N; 9.84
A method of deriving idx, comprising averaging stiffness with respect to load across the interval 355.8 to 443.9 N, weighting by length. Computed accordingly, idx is 10.9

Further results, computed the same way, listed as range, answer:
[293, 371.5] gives 10.2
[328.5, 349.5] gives 8.79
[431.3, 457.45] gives 10.3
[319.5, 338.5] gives 7.98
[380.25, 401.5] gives 10.8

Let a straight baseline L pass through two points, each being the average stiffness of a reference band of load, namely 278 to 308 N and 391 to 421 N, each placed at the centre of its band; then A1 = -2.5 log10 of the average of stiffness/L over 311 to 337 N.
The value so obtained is 0.17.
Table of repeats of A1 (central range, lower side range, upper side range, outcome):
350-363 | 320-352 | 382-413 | -0.12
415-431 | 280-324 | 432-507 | -0.14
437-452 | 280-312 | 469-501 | -0.04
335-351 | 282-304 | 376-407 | 0.11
